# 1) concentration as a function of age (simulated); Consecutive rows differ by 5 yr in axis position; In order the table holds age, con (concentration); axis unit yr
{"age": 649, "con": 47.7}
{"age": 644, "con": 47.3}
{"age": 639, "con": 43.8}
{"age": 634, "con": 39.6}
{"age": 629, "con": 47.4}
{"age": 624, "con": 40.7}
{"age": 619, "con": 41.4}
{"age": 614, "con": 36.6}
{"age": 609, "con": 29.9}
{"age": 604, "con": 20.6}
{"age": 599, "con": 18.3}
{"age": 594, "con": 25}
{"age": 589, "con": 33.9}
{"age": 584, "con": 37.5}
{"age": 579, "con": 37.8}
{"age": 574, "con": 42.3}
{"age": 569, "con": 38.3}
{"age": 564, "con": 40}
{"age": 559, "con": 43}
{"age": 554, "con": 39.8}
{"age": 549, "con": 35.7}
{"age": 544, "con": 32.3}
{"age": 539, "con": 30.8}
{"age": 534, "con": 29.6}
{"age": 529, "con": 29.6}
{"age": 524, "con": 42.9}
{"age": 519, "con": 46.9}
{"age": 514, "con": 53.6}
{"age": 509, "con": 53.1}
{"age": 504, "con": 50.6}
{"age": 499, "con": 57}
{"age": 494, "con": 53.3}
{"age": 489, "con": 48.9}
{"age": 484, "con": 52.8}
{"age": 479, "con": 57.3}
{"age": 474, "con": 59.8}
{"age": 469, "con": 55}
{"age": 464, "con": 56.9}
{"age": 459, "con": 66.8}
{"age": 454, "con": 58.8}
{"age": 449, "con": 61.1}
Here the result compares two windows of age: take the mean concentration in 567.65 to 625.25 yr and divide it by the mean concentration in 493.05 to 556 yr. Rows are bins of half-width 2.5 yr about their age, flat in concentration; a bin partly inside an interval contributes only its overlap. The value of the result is 0.8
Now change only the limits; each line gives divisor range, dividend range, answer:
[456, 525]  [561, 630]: 0.64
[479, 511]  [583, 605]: 0.51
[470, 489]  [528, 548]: 0.56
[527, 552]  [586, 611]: 0.81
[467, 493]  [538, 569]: 0.68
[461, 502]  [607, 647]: 0.74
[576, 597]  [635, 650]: 1.36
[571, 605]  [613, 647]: 1.36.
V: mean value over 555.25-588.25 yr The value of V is 39.5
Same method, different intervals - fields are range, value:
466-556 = 46.2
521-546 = 33.3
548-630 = 35.6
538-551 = 33.1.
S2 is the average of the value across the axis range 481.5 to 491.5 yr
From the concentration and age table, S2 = 50.9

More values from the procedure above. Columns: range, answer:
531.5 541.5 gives 30.2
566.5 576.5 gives 40.3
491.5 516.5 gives 53.5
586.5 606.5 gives 24.4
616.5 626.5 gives 41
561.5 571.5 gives 39.1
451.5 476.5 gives 59.5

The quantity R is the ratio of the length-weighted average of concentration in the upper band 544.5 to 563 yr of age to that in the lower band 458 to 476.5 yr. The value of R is 0.66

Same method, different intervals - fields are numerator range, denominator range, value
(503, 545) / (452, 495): 0.72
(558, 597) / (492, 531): 0.76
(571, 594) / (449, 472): 0.61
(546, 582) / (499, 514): 0.74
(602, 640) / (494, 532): 0.78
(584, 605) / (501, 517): 0.50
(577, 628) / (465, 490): 0.59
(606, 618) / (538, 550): 1.03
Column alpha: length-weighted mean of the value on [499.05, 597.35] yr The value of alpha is 39.4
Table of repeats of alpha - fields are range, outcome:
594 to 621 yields 28.7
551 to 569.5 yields 40.4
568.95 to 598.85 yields 34.2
